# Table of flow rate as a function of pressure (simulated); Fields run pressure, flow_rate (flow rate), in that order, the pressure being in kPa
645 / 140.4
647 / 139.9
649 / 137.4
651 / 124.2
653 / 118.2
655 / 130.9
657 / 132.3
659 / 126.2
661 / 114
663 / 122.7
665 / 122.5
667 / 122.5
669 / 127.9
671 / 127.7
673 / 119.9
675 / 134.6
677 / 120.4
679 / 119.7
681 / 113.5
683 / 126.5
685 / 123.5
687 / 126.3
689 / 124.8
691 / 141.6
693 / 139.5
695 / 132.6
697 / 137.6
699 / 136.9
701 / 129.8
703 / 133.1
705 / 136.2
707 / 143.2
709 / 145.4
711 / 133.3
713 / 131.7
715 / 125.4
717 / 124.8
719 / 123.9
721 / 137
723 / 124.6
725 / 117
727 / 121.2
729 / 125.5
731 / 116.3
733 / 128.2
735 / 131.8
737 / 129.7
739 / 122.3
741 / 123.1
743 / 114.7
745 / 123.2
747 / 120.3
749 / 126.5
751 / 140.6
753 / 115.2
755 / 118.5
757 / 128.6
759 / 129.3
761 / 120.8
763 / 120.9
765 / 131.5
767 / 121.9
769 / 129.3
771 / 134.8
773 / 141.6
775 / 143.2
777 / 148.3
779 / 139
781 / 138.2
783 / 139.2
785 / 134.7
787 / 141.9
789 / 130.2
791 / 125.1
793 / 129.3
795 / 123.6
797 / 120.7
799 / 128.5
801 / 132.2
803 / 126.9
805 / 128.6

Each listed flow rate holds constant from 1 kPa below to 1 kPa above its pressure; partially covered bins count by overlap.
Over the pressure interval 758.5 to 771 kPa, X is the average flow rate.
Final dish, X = 126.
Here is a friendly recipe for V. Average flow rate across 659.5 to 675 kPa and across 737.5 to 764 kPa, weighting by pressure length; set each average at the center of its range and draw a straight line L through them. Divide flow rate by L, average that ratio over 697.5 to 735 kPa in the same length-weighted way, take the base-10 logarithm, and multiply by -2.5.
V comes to -0.055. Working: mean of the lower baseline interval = 123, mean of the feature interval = 130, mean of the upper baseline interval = 124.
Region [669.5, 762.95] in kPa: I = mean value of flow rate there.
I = 127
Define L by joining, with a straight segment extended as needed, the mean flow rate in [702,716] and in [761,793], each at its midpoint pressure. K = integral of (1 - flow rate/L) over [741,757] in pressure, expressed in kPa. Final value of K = 1.4 kPa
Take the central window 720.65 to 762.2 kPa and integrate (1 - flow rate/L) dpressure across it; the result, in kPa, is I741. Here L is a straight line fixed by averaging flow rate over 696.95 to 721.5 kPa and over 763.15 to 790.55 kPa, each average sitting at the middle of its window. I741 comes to 3.2 kPa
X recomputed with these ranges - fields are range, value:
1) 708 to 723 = 131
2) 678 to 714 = 132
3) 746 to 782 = 130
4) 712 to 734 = 125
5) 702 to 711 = 139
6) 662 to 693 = 125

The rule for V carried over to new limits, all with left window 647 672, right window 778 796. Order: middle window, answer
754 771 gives 0.05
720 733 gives 0.05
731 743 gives 0.05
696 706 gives -0.05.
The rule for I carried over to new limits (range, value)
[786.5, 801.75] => 128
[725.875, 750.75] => 124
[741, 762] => 124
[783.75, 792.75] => 133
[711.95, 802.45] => 128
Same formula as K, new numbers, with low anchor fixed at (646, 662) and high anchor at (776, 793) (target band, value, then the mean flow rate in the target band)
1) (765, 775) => 0.2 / 133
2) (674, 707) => 0.0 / 130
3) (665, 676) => 0.2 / 126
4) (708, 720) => 0.1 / 131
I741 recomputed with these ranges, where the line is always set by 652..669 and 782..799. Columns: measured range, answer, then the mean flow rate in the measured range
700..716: -1.07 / 135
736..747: 0.48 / 122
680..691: 0.05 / 125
